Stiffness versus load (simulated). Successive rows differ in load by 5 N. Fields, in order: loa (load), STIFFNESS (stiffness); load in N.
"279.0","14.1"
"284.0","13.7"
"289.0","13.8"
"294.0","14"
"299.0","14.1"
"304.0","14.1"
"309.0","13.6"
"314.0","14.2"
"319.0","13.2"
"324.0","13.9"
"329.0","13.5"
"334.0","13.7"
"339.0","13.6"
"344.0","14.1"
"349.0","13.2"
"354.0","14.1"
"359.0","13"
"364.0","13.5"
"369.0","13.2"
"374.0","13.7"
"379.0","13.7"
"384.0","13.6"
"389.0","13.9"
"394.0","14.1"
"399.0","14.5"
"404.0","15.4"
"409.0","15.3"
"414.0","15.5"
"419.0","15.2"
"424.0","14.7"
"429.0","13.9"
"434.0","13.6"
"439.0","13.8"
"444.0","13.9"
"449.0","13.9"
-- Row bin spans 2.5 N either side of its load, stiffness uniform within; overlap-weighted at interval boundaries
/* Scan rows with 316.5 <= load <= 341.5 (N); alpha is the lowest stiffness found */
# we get 13.2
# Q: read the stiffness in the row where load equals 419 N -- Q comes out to 15.2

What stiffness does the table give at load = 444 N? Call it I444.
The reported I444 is 13.9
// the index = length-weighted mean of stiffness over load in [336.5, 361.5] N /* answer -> 13.6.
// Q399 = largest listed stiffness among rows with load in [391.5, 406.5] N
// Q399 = 15.4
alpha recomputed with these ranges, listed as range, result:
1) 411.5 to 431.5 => 13.9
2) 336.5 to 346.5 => 13.6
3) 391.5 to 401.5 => 14.1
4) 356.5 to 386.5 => 13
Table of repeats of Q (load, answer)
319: 13.2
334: 13.7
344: 14.1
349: 13.2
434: 13.6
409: 15.3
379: 13.7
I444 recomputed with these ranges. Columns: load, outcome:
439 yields 13.8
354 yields 14.1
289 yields 13.8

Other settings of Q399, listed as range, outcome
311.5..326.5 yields 14.2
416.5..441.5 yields 15.2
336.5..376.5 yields 14.1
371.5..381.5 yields 13.7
